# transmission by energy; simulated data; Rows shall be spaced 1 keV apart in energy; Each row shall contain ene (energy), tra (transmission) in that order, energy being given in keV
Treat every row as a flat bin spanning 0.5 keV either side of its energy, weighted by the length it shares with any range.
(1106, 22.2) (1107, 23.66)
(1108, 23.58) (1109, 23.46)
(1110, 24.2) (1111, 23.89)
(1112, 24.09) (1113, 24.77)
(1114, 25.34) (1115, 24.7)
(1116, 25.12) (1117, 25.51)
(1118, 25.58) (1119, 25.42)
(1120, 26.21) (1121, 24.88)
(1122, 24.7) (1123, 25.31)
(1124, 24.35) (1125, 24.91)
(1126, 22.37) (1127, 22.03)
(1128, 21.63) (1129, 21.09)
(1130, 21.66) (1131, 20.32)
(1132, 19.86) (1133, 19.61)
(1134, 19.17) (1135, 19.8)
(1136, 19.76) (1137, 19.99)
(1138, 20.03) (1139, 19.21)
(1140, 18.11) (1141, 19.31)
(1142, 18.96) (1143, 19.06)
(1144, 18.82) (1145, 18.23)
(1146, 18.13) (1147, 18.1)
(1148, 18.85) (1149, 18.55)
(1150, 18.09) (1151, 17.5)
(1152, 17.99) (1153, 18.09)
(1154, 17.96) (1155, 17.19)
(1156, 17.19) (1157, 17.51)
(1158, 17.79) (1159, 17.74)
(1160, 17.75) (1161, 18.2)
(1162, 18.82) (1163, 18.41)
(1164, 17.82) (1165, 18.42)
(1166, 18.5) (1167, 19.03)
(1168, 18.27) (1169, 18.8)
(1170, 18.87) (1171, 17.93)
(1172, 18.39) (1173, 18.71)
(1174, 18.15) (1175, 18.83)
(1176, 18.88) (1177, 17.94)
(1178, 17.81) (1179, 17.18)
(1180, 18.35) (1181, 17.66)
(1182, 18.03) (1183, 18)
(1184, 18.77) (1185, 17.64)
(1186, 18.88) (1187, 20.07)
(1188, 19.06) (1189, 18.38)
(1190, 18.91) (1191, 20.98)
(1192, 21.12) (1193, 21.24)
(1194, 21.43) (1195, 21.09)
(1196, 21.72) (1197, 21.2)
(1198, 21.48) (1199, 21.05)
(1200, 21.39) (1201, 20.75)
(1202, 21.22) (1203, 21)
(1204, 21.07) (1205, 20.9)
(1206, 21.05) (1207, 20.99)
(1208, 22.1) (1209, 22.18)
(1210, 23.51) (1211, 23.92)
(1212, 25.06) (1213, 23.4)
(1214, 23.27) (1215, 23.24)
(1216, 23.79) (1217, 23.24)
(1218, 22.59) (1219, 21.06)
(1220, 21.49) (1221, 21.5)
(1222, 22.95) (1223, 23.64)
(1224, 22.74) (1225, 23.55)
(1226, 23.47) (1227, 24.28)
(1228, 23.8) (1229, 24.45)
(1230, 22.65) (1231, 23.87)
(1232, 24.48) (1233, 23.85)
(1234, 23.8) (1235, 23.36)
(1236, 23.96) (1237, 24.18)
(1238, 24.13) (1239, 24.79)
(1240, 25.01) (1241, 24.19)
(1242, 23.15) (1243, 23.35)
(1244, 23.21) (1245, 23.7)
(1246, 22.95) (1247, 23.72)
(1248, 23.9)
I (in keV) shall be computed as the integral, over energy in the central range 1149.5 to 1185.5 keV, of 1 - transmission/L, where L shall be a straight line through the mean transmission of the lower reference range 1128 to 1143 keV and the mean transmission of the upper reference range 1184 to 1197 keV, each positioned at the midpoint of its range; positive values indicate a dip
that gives 3.3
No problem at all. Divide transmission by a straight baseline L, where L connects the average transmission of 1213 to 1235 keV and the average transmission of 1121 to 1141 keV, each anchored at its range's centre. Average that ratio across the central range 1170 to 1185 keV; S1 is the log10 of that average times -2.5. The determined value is 0.22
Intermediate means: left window 21.3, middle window 18.2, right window 23.2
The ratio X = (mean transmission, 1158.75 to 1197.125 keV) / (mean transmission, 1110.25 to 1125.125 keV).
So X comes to 0.76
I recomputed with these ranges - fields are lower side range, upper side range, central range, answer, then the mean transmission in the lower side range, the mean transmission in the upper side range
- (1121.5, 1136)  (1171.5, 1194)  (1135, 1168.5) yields 3.5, 21.8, 18.8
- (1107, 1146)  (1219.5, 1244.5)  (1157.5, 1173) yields 3.0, 22.2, 23.6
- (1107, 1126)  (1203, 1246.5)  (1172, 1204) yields 5.5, 24.7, 23.2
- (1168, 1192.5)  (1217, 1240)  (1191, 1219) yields -1.2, 18.6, 23.4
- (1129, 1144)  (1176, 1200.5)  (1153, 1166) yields 1.1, 19.7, 19.5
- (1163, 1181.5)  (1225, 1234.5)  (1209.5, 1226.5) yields -0.3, 18.3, 23.8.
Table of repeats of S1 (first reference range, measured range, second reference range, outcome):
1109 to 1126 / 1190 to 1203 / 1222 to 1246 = 0.14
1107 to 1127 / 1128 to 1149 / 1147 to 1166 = 0.08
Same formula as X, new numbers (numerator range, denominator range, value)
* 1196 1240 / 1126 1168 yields 1.21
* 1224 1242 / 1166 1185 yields 1.31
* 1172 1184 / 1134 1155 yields 0.97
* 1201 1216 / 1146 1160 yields 1.25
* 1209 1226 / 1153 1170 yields 1.27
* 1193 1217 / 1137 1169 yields 1.20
